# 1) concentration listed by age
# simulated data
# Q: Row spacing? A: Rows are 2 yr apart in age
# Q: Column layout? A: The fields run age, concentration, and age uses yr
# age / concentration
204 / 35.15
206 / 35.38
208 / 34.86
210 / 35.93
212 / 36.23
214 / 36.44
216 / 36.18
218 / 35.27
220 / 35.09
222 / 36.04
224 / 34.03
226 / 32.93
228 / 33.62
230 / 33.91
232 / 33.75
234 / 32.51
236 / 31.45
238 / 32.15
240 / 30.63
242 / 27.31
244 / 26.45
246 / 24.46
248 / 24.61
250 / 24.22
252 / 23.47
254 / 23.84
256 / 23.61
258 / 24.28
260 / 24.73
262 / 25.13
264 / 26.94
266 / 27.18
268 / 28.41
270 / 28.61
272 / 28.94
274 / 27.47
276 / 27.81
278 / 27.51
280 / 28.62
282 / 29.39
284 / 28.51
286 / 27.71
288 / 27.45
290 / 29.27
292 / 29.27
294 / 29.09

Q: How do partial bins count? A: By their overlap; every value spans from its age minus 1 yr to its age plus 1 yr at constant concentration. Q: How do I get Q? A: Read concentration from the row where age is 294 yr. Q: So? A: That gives 29.09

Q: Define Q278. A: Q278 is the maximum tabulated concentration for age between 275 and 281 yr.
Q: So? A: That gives 28.62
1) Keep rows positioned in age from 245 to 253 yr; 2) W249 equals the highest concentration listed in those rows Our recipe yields 24.61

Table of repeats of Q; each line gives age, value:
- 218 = 35.27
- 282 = 29.39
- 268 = 28.41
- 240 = 30.63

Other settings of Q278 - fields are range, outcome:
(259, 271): 28.61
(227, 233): 33.91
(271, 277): 28.94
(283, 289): 28.51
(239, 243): 30.63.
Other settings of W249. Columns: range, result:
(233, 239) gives 32.51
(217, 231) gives 36.04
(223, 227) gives 34.03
